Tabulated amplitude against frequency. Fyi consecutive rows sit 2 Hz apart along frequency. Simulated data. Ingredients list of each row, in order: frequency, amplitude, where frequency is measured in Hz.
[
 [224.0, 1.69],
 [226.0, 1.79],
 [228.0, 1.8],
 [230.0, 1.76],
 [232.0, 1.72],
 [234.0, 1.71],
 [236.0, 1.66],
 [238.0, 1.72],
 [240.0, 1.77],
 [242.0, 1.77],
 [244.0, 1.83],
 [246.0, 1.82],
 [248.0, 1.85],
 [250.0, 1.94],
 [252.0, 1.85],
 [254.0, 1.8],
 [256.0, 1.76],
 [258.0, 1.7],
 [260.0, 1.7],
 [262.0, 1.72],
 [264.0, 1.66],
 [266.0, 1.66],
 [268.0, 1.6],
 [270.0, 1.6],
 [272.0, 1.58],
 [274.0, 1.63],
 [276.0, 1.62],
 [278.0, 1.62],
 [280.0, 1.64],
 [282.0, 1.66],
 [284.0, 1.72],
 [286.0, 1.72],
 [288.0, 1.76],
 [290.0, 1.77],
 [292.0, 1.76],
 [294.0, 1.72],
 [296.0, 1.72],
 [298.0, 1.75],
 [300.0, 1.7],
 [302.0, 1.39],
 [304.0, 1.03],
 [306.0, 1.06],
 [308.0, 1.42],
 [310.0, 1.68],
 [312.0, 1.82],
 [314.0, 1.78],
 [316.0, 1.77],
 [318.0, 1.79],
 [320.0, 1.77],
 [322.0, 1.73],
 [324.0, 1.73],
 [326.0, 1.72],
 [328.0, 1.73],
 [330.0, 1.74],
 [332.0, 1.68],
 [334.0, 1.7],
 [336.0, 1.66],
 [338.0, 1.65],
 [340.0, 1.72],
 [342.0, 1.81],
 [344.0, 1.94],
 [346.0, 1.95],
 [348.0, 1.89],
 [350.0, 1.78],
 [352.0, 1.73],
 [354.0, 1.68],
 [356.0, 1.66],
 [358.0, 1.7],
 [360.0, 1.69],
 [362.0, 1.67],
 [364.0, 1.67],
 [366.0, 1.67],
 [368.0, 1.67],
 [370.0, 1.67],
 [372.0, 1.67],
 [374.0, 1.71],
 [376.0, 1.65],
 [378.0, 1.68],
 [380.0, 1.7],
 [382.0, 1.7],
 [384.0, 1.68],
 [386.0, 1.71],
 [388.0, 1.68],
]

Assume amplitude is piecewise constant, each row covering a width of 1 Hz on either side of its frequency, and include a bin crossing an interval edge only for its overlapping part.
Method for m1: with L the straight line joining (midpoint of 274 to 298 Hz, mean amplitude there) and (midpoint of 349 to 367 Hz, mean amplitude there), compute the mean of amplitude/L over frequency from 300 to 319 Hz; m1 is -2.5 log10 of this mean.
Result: 0.11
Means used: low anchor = 1.7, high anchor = 1.69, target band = 1.54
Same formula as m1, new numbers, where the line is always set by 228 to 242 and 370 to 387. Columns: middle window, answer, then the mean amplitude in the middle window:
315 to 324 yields -0.04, 1.76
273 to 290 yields 0.03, 1.68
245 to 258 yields -0.06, 1.83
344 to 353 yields -0.09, 1.85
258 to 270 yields 0.04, 1.67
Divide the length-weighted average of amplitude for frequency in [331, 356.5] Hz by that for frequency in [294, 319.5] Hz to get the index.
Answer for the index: 1.11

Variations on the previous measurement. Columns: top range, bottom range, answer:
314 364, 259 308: 1.08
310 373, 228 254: 0.97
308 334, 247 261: 0.96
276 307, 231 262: 0.90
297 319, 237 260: 0.87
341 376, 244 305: 1.03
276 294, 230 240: 0.99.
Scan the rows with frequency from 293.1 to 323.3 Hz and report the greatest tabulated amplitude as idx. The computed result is 1.82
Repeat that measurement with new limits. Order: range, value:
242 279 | 1.94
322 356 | 1.95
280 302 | 1.77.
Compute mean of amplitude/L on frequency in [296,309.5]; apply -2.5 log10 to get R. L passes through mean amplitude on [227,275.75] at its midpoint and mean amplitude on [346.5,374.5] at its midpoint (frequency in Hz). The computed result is 0.20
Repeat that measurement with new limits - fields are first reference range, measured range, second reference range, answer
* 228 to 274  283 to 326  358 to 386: 0.04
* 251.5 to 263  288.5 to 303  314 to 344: 0.03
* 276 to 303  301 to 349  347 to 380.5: 0.01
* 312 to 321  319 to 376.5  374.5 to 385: 0.00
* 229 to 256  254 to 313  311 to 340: 0.08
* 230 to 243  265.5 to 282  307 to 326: 0.07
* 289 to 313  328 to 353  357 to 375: -0.08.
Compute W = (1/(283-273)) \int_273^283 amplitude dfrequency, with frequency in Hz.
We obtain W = 1.63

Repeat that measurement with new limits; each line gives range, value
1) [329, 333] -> 1.71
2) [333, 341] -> 1.68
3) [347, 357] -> 1.75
